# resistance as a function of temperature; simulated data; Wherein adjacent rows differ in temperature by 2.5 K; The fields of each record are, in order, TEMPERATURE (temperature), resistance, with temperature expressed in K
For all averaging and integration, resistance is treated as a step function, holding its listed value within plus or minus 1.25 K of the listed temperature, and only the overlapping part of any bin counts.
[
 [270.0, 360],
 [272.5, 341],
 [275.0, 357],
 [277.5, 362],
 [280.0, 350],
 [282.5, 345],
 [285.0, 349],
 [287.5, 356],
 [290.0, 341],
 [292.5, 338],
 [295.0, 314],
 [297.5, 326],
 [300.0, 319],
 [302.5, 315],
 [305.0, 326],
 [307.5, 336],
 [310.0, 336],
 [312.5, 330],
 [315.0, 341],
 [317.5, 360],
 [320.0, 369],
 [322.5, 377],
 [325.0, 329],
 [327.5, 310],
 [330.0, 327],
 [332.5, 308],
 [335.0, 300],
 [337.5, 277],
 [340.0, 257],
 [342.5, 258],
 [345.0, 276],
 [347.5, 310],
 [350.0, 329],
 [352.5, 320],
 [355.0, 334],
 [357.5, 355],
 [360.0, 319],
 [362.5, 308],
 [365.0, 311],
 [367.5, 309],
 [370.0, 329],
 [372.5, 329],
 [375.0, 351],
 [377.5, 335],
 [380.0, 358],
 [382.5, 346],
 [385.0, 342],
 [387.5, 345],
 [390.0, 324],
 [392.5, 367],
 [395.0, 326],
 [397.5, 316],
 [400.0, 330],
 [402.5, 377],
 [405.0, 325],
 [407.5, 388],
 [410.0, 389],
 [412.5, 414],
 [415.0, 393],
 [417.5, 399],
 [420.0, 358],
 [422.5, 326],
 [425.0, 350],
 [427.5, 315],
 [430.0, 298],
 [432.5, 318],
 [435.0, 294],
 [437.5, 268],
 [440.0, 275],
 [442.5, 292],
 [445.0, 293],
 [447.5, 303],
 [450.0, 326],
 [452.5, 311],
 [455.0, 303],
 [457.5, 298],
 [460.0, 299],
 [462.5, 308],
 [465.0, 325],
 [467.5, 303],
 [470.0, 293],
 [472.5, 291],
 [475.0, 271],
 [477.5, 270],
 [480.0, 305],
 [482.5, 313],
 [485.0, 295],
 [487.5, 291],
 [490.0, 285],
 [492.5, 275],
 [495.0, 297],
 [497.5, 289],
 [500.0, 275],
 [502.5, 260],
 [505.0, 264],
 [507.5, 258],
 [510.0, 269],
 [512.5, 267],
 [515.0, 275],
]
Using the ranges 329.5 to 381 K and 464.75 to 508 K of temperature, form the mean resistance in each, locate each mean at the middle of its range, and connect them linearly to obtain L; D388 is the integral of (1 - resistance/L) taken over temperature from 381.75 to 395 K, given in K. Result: -1.6 K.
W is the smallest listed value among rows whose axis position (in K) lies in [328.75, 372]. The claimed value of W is 257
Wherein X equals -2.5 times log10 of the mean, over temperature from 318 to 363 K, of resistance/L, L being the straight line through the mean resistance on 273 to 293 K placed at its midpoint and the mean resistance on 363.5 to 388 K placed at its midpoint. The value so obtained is 0.083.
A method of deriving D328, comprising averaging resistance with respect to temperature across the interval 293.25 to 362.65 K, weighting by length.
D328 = 321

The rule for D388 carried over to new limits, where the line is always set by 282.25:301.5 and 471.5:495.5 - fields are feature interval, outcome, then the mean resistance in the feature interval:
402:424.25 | -4.9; 374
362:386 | -1.3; 332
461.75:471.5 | -0.5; 307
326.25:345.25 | 2.0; 290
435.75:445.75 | 0.6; 282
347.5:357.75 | -0.3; 330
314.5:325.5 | -1.0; 358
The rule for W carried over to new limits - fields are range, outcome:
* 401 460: 268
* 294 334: 308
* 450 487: 270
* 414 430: 298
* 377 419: 316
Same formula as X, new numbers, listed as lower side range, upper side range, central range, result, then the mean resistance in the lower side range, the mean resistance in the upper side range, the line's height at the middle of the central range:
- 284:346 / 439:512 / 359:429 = -0.13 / 323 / 291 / 307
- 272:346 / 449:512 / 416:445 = -0.05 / 328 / 291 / 301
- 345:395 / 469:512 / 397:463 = -0.07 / 331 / 282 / 307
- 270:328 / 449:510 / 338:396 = 0.00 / 341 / 291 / 322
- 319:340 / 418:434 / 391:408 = -0.06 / 320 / 330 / 328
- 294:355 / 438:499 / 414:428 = -0.18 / 319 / 296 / 304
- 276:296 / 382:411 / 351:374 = 0.07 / 345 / 348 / 347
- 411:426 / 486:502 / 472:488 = 0.04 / 374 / 284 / 301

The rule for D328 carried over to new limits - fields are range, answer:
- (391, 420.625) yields 365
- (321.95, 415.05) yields 330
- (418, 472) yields 308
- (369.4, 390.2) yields 341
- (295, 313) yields 326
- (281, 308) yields 333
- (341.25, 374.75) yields 315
